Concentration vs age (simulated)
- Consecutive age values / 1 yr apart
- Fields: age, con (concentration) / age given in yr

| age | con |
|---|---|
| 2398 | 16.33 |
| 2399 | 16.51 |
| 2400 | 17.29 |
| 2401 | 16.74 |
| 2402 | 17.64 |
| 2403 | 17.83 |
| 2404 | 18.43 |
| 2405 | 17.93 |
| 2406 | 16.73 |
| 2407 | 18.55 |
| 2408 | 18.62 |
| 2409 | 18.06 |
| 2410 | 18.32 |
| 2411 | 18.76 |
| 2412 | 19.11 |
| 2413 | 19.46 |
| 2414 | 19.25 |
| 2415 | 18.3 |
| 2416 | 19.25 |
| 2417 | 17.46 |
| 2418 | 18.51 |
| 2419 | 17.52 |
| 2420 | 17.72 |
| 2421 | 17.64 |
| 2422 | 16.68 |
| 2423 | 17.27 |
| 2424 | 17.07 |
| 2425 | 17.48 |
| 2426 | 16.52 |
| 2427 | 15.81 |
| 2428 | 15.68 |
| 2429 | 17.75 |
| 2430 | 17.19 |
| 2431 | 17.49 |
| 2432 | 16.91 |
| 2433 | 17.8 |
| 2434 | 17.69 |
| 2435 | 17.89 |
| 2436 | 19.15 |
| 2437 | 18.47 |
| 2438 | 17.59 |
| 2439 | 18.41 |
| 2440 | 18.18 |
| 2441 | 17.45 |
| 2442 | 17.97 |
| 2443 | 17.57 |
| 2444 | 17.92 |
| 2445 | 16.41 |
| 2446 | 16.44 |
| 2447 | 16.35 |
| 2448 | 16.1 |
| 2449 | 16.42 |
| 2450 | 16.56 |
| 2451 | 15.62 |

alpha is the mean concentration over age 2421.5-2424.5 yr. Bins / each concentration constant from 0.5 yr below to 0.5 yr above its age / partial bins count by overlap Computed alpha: 17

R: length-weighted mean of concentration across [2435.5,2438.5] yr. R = 18.4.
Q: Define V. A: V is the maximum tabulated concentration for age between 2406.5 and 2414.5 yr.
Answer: 19.46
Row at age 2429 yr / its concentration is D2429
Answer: 17.75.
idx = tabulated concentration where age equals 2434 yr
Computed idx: 17.69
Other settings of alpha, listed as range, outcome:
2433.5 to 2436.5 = 18.2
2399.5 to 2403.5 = 17.4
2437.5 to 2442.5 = 17.9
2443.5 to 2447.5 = 16.8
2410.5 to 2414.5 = 19.1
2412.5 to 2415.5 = 19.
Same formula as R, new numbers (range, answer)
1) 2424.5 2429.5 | 16.6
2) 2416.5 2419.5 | 17.8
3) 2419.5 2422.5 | 17.3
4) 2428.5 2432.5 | 17.3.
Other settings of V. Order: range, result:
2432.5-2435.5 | 17.89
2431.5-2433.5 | 17.8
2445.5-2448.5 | 16.44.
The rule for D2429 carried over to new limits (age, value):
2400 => 17.29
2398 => 16.33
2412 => 19.11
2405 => 17.93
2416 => 19.25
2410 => 18.32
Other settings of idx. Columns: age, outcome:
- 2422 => 16.68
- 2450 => 16.56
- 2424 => 17.07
